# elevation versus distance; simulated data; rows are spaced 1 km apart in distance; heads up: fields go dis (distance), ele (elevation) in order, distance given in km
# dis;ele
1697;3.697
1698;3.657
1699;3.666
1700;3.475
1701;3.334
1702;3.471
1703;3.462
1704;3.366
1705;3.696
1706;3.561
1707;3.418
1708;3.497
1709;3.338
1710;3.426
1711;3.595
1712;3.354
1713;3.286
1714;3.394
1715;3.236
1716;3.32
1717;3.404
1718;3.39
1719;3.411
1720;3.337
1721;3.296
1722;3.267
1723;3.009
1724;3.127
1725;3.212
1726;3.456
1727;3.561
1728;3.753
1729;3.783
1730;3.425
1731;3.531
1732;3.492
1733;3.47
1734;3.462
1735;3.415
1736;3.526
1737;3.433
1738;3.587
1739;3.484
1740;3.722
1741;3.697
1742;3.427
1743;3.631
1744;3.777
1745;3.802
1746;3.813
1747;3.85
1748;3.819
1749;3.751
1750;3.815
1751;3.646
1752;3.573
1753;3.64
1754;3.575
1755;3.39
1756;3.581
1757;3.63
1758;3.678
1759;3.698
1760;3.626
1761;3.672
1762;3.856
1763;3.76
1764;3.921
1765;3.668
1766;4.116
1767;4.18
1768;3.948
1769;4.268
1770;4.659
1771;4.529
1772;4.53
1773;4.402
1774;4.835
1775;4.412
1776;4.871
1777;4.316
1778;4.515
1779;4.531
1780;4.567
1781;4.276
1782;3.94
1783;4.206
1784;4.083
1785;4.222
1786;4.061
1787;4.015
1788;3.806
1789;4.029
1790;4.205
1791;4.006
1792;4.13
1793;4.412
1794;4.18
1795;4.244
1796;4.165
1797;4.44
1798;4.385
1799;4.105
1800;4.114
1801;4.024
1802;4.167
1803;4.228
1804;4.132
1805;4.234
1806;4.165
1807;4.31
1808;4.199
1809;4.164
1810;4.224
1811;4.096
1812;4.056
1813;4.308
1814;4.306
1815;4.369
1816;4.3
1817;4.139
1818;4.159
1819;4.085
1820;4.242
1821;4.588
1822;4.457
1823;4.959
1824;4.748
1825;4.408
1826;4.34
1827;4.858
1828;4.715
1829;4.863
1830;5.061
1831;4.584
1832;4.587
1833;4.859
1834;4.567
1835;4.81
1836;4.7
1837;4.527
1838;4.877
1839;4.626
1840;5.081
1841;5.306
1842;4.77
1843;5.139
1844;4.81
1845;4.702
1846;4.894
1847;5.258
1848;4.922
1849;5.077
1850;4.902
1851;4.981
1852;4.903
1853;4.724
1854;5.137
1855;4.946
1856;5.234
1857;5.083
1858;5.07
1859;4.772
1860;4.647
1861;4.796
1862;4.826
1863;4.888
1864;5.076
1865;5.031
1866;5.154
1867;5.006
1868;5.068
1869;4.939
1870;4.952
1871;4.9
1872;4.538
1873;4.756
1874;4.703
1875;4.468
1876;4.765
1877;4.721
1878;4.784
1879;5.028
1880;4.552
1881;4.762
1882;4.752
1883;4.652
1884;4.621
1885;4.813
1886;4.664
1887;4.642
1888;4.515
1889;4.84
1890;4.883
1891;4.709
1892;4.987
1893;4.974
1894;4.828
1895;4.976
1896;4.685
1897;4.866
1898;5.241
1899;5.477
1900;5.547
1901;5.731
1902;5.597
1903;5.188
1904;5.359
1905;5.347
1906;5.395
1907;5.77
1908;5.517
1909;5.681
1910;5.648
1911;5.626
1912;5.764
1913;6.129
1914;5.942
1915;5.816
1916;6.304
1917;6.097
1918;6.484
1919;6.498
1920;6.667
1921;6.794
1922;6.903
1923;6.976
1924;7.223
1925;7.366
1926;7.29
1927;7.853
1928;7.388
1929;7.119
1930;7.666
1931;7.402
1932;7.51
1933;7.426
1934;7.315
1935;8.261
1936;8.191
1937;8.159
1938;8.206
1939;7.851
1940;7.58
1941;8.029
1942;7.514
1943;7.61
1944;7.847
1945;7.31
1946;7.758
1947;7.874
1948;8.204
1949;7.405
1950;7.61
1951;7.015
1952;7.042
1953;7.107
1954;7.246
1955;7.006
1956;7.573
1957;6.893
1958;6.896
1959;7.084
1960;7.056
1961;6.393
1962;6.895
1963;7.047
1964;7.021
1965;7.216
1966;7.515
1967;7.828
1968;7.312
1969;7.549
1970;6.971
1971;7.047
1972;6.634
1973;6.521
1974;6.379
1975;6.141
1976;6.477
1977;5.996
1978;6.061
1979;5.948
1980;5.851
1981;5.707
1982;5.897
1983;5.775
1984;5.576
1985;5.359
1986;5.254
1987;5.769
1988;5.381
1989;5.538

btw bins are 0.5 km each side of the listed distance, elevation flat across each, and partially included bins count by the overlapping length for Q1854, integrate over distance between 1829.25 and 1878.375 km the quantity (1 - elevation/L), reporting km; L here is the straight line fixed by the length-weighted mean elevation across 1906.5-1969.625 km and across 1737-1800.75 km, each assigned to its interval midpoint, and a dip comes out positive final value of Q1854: 6.0 km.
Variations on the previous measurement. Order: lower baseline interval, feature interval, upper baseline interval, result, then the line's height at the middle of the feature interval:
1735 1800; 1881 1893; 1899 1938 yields 2.5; 6.02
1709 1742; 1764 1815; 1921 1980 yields 3.0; 4.51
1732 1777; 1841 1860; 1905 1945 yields 2.1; 5.58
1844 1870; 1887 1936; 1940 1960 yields 2.7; 6.4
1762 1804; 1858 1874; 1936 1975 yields 2.3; 5.71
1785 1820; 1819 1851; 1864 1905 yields -2.1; 4.47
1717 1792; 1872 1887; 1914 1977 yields 3.3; 6.03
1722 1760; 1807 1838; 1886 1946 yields 2.5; 4.86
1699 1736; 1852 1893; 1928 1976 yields 7.9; 6.01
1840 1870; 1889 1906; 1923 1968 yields 2.7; 6.13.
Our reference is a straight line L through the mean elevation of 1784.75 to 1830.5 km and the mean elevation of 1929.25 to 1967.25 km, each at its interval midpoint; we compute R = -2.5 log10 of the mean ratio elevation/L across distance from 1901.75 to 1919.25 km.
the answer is 0.146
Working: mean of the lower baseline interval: 4.29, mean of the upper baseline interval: 7.46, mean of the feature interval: 5.78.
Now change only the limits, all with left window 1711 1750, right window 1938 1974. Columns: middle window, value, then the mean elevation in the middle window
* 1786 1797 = 0.10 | 4.13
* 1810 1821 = 0.17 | 4.22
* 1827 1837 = 0.10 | 4.74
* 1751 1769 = 0.07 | 3.75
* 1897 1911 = 0.17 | 5.48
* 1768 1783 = -0.05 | 4.45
